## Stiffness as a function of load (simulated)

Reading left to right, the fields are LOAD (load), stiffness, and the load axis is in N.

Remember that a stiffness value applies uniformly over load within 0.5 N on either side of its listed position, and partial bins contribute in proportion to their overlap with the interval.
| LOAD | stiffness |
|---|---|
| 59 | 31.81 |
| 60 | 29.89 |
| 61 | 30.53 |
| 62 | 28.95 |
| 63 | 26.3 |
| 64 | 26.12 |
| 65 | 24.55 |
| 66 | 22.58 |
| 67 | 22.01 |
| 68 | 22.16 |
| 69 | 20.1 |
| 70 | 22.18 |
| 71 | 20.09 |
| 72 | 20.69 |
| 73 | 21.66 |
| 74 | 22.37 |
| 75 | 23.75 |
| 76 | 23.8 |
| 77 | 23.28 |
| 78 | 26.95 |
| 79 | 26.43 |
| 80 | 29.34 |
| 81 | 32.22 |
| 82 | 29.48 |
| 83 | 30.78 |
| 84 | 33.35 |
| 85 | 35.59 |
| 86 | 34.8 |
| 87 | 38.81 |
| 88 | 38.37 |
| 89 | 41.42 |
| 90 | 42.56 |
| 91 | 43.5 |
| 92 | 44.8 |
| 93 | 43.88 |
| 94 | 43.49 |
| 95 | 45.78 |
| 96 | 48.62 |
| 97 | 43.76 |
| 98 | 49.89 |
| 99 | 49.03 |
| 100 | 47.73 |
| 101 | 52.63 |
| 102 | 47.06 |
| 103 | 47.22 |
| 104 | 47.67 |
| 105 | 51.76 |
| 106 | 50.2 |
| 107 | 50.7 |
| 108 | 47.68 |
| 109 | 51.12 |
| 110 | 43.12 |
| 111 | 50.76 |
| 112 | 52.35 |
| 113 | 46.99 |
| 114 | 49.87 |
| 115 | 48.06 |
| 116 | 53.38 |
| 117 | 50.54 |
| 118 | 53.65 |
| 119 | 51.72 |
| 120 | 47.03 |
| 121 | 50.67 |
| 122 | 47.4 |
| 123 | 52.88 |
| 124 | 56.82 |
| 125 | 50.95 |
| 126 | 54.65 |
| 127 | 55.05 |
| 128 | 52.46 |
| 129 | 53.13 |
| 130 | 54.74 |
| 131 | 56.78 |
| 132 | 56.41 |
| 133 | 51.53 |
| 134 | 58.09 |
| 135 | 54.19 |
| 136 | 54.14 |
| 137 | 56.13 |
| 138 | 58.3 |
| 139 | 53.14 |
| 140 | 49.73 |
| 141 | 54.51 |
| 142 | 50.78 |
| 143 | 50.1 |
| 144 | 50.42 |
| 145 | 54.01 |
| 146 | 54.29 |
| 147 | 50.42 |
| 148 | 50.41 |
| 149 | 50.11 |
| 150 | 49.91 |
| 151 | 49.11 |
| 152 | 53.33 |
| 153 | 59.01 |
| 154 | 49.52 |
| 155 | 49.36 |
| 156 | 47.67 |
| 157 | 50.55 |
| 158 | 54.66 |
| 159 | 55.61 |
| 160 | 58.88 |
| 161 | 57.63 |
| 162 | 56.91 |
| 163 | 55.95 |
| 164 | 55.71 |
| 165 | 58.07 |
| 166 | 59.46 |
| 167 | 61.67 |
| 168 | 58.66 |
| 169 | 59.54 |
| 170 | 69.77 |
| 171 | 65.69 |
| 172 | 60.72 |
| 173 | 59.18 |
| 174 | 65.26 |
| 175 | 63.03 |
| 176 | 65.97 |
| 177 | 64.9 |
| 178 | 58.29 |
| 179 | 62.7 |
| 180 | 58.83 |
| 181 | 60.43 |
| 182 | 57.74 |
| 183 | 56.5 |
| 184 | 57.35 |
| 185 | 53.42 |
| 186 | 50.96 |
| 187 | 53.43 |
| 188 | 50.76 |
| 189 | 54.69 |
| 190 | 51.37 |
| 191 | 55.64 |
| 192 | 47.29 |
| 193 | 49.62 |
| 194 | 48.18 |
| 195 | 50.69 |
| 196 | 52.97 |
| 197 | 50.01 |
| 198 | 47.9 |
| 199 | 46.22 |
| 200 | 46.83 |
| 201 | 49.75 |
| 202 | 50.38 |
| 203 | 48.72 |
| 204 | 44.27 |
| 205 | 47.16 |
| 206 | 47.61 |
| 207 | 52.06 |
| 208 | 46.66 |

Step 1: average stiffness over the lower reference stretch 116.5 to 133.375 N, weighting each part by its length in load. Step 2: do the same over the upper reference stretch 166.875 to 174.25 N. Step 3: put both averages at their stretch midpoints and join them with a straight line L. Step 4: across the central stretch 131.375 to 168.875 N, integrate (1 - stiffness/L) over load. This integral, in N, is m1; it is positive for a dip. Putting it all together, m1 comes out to 2.6 N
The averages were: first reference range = 52.7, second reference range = 62.5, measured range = 54.1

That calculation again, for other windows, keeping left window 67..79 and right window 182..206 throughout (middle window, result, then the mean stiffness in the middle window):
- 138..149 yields -3.7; 52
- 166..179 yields -4.8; 62.6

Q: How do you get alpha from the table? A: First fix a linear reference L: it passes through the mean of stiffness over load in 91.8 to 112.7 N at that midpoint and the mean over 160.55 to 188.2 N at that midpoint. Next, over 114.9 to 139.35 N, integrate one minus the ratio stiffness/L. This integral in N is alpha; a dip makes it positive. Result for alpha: -0.6 N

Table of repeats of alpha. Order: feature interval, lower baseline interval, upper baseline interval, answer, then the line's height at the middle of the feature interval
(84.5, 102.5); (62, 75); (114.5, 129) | -3.7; 36.5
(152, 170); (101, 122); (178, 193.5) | -1.0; 53.1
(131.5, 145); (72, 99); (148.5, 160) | -1.6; 48.1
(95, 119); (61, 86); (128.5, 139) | -4.1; 42.2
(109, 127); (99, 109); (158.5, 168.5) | 0.2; 51.3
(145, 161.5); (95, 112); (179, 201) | -0.5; 50.9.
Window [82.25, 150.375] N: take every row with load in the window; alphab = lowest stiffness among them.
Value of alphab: 30.78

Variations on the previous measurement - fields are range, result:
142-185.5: 47.67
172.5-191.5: 50.76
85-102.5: 34.8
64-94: 20.09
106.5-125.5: 43.12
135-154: 49.11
